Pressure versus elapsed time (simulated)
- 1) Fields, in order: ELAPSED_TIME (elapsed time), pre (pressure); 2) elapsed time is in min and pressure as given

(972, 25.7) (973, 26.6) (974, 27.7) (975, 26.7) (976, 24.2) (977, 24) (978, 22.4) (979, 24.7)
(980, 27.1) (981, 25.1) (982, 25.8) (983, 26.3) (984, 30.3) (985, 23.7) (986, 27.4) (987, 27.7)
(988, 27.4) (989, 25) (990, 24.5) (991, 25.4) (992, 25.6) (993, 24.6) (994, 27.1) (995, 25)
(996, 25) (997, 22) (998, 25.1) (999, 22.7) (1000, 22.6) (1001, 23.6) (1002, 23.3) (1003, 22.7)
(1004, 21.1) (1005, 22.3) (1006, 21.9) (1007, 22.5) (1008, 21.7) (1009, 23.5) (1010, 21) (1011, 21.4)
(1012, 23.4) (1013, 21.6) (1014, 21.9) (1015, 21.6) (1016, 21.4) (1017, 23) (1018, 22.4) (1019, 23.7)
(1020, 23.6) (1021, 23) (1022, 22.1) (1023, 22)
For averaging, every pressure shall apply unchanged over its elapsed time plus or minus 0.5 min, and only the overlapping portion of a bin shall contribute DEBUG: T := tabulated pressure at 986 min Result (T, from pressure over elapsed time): 27.4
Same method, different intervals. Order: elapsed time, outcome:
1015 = 21.6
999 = 22.7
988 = 27.4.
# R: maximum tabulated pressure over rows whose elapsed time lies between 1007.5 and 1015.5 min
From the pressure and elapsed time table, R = 23.5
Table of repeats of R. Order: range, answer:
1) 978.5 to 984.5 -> 30.3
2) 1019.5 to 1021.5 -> 23.6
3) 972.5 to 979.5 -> 27.7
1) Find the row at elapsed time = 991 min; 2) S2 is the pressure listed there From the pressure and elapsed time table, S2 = 25.4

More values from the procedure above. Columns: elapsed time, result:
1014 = 21.9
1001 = 23.6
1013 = 21.6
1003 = 22.7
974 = 27.7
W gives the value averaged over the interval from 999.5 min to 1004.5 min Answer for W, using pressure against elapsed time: 22.7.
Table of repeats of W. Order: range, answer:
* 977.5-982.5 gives 25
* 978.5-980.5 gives 25.9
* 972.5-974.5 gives 27.1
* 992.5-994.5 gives 25.9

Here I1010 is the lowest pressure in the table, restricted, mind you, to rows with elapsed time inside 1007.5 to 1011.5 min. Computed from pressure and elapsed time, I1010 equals 21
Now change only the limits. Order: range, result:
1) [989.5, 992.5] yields 24.5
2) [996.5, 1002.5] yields 22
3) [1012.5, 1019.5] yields 21.4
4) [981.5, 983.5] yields 25.8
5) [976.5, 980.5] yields 22.4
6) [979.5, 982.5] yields 25.1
